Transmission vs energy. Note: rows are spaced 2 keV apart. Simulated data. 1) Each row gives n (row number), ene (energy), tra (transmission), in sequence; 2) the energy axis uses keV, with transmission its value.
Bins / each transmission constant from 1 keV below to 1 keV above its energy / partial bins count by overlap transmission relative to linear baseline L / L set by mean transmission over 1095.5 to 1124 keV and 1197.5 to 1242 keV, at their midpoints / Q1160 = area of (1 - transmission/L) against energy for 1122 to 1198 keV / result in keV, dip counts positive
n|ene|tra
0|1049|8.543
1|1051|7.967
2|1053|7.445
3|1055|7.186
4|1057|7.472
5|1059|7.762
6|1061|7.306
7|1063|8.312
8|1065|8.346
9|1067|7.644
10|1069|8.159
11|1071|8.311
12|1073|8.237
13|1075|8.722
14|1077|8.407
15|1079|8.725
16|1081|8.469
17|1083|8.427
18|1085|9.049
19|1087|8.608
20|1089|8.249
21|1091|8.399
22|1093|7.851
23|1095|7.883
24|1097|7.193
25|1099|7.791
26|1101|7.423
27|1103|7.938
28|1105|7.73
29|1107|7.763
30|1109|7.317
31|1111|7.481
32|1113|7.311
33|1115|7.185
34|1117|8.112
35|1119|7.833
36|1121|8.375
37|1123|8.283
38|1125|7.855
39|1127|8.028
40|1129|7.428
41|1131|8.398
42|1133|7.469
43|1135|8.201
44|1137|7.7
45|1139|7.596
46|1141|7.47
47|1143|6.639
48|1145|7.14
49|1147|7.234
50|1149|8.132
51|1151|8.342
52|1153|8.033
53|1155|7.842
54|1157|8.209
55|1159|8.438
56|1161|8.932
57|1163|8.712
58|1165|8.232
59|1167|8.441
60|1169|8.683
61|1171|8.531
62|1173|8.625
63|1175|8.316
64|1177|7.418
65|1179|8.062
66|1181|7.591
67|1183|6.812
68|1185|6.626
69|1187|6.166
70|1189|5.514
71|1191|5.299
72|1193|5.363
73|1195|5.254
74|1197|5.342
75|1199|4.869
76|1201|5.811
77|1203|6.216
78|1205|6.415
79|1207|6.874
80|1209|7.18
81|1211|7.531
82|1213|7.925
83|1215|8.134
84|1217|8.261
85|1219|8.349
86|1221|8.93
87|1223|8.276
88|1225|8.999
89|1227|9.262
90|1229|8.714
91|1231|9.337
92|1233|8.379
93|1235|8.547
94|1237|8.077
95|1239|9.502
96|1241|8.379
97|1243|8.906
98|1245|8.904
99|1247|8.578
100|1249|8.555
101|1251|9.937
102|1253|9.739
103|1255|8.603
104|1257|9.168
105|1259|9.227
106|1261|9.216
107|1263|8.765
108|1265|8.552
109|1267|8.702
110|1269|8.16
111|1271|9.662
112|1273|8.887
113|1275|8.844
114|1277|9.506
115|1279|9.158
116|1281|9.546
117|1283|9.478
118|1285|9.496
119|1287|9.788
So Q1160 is 2.4 keV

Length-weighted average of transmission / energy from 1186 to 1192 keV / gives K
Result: 5.66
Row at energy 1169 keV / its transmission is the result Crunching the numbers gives 8.683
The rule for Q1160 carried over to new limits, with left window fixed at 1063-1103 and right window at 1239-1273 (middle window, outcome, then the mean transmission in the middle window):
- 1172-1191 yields 3.29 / 7.13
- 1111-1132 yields 1.27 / 7.86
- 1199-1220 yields 3.84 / 7.16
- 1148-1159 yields 0.48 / 8.14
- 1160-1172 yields -0.04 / 8.59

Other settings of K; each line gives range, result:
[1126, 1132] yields 7.95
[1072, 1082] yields 8.51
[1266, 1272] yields 8.84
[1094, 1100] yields 7.62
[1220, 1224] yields 8.6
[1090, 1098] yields 7.83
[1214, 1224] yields 8.39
